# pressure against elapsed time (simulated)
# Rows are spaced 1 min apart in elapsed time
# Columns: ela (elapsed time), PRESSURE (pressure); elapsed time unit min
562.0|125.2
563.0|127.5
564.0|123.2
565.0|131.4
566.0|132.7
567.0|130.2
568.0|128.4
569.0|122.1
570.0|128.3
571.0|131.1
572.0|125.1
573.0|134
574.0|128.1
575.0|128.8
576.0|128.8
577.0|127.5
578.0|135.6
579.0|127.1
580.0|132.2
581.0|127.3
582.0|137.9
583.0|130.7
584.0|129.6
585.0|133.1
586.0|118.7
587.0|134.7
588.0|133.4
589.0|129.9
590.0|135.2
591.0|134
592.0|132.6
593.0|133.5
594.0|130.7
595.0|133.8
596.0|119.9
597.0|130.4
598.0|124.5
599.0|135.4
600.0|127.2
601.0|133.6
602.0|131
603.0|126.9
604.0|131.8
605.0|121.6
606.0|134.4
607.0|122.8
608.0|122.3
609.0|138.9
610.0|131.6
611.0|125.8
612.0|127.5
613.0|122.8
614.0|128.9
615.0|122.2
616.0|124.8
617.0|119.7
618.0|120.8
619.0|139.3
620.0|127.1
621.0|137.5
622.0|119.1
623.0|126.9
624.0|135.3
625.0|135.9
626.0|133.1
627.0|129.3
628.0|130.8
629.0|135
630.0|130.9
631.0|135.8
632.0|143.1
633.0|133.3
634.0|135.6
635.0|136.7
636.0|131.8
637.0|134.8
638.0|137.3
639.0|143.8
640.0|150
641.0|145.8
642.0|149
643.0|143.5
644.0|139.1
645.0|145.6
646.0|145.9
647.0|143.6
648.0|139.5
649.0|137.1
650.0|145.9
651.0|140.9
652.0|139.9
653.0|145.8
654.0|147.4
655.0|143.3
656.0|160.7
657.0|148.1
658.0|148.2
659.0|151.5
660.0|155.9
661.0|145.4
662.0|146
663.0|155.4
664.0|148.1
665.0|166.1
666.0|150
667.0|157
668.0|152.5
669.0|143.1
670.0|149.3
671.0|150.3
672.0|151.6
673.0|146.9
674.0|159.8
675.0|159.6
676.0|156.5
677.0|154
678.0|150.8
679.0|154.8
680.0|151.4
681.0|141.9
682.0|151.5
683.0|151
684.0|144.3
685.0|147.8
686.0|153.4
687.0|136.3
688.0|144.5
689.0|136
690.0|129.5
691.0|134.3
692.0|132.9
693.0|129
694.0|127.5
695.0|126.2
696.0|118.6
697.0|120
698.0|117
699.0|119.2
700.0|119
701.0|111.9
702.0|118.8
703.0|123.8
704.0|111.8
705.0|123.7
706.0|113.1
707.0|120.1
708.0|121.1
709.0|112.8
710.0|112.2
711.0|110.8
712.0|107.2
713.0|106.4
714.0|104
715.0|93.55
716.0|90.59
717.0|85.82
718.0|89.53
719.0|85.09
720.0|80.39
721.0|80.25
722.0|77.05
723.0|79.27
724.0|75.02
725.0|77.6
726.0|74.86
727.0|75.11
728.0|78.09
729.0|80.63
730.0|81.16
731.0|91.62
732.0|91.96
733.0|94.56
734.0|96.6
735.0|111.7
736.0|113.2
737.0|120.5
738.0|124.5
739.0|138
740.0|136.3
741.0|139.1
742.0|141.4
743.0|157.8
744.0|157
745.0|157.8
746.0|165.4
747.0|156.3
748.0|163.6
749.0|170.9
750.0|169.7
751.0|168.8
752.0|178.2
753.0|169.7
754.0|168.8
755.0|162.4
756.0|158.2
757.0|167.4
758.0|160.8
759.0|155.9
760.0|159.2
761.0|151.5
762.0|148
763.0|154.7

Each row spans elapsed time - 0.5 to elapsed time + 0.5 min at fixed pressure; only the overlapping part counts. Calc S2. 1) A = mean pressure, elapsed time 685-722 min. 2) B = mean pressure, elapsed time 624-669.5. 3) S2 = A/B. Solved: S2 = 0.80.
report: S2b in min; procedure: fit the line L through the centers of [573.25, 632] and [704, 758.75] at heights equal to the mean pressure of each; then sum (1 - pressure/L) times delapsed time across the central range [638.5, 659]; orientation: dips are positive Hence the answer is -3.1 min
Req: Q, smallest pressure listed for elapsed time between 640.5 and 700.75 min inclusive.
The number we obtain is 117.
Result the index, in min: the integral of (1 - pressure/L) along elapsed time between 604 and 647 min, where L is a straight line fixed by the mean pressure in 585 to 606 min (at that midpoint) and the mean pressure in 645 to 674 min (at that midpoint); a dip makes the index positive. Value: 1.7 min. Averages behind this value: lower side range 130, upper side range 149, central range 133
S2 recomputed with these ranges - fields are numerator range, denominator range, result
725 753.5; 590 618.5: 1.00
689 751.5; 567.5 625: 0.89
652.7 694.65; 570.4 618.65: 1.14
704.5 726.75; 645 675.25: 0.65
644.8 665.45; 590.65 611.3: 1.14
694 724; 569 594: 0.81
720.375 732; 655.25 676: 0.52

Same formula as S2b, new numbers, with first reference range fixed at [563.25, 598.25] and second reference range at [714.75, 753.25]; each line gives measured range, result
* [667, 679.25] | -3.16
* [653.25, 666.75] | -3.17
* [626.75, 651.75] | -3.02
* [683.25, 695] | -1.74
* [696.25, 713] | 0.32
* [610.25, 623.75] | -0.01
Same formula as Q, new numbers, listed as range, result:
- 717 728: 74.86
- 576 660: 118.7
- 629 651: 130.9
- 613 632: 119.1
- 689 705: 111.8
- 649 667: 137.1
